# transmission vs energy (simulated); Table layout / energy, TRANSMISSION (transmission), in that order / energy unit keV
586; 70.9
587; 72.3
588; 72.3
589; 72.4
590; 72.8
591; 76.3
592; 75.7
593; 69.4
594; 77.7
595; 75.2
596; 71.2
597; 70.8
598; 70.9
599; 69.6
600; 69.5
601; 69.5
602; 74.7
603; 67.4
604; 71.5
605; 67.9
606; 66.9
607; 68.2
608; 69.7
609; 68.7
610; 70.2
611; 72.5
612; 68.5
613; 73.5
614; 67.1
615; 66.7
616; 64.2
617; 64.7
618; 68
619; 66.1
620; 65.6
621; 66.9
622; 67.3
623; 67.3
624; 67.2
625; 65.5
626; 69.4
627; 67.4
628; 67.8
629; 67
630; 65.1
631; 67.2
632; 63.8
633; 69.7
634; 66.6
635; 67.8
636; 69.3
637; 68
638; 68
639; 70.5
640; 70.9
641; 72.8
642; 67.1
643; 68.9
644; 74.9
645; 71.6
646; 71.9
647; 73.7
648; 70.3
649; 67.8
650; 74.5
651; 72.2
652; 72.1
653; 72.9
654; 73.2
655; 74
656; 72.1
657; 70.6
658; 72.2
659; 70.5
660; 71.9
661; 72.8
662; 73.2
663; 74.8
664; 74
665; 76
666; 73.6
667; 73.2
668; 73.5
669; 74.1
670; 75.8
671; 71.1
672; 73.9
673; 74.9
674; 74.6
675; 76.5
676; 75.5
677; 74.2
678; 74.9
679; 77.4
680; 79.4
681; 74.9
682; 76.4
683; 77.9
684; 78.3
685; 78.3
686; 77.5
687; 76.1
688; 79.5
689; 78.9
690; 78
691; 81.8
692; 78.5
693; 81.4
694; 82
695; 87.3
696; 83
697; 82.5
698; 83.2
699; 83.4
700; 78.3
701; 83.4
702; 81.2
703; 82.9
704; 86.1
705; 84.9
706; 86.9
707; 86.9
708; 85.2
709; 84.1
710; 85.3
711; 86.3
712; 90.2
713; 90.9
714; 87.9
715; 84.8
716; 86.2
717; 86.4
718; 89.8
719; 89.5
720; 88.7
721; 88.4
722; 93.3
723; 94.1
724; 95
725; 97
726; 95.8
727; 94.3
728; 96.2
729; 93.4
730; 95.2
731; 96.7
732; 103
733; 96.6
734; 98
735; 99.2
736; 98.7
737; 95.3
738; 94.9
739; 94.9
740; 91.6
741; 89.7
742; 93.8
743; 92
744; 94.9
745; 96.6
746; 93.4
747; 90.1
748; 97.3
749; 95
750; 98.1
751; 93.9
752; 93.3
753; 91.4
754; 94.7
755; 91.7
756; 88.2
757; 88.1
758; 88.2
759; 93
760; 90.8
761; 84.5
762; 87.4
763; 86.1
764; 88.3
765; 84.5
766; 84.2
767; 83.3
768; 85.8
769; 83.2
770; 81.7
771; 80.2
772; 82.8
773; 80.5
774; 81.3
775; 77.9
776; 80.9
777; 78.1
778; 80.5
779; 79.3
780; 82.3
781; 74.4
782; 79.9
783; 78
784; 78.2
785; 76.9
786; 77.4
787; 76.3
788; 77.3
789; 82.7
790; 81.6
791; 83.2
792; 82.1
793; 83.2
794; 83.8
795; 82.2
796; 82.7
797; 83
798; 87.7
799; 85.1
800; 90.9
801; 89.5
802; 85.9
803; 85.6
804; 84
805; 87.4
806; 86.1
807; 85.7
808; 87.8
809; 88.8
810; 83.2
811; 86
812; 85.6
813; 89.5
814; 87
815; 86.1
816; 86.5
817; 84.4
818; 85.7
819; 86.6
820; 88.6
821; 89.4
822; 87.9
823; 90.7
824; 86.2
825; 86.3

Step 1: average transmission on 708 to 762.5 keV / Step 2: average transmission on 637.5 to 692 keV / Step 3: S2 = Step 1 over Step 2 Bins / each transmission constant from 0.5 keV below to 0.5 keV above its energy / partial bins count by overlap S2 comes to 1.25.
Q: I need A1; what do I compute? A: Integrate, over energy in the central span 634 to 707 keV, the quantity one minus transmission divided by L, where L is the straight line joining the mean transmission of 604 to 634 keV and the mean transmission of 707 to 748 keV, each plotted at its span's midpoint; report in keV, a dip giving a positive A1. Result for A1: 3.4 keV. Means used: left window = 67.6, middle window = 75.7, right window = 92.4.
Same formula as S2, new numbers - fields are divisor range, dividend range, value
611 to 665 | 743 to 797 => 1.22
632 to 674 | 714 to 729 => 1.27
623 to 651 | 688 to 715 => 1.21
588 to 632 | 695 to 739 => 1.30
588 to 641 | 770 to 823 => 1.21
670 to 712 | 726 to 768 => 1.16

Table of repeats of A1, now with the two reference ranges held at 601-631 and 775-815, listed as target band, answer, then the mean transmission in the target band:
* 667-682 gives -0.43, 75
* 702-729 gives -4.47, 89.1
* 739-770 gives -4.19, 90.4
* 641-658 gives -0.22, 71.8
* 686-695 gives -0.67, 79.8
